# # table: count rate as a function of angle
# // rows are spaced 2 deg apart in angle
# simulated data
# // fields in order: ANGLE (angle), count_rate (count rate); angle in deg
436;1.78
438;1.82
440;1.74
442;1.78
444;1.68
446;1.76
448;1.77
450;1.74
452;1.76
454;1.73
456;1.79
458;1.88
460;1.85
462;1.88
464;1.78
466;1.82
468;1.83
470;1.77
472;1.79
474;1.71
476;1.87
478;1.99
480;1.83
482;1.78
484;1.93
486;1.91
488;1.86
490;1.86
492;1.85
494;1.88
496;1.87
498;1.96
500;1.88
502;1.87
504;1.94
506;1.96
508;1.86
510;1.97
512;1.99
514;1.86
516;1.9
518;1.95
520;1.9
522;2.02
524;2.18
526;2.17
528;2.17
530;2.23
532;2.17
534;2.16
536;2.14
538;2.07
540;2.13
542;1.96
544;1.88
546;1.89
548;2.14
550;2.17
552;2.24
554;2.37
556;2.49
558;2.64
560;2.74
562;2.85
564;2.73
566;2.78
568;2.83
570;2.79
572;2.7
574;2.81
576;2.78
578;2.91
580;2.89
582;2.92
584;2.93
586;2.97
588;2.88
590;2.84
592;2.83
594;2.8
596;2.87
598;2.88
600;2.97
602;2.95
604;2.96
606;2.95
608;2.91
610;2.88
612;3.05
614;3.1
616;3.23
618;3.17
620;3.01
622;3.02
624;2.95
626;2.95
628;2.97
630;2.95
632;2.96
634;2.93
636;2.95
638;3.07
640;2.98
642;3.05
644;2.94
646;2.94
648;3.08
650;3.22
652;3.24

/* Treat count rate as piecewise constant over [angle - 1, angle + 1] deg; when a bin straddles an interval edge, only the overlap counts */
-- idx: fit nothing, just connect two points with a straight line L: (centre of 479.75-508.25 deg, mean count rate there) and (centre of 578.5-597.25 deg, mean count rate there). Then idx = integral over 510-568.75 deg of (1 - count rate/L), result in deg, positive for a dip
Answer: 3.6 deg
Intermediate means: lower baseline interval 1.88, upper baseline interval 2.88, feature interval 2.23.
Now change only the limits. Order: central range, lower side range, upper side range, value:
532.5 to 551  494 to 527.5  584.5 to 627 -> 1.77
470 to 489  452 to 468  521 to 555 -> 0.45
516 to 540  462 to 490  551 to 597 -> 2.39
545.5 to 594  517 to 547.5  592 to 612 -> -3.02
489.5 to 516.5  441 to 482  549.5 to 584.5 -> 3.12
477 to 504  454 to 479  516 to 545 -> 0.48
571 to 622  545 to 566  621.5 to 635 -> -3.66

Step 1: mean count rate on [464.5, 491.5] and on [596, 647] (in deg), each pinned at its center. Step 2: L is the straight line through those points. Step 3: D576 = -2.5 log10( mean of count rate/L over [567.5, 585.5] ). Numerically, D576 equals -0.086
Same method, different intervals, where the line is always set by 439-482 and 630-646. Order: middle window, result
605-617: -0.08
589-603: -0.07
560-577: -0.11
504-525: 0.10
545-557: 0.09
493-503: 0.09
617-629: -0.05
